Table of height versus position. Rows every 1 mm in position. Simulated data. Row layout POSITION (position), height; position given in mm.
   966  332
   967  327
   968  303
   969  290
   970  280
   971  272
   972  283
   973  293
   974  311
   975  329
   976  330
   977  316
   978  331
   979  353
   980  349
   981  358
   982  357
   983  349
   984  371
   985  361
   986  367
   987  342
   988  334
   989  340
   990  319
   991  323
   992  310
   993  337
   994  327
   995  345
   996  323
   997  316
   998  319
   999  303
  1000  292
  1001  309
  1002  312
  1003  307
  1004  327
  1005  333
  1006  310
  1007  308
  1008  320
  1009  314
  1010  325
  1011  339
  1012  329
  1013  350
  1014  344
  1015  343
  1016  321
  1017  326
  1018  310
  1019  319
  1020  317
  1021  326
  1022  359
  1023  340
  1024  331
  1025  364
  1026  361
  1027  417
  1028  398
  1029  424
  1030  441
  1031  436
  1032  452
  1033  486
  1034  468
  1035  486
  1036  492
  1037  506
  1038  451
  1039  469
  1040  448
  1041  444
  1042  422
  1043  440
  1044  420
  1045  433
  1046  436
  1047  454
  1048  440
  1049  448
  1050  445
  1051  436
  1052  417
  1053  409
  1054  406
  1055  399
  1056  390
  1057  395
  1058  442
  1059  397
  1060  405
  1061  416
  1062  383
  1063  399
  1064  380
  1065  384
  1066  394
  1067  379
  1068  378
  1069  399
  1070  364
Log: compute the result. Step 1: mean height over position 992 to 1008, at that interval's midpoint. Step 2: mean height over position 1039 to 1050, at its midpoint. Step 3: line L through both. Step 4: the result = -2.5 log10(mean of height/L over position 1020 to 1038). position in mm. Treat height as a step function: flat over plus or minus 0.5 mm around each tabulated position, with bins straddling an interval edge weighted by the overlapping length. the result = -0.04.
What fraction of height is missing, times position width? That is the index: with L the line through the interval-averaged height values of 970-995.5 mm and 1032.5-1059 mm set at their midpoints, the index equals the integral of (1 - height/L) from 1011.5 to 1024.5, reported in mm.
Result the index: 2.0 mm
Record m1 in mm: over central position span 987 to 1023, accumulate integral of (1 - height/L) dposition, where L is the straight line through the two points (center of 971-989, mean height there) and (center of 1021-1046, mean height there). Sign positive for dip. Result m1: 5.06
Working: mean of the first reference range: 336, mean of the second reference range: 427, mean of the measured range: 324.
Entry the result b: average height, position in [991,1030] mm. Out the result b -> 334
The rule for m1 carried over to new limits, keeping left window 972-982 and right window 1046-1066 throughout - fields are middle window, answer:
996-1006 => 1.16 mm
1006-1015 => 0.90 mm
